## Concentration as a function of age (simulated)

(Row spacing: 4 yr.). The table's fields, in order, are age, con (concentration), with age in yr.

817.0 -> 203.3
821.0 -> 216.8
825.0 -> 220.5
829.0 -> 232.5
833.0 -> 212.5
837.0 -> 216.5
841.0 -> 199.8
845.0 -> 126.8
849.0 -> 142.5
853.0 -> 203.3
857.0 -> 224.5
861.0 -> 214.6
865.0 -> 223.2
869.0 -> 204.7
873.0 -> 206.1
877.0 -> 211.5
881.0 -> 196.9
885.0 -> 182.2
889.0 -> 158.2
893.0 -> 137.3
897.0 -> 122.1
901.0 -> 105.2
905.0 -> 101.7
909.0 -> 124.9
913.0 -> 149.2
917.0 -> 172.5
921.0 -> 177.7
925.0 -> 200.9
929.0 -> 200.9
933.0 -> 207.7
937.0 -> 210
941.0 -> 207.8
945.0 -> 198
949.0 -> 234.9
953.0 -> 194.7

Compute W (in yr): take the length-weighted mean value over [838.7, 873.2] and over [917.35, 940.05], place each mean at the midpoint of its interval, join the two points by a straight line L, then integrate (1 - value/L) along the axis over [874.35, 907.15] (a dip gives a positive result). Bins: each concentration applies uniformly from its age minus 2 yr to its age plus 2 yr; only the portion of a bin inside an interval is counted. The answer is 7.2 yr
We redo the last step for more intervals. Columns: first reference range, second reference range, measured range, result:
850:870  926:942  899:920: 7.6 yr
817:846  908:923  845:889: -2.4 yr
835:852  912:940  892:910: 6.6 yr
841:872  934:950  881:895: 2.4 yr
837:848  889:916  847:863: -3.4 yr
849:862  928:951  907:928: 4.2 yr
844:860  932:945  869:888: -1.0 yr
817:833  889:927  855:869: -2.5 yr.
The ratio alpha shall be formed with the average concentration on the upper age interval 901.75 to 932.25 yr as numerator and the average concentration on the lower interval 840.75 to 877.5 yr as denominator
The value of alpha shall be 0.8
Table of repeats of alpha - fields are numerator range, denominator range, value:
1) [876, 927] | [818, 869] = 0.77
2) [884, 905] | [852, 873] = 0.63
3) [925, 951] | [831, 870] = 1.06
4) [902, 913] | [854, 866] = 0.54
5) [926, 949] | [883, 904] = 1.49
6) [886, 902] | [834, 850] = 0.77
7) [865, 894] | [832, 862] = 0.99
